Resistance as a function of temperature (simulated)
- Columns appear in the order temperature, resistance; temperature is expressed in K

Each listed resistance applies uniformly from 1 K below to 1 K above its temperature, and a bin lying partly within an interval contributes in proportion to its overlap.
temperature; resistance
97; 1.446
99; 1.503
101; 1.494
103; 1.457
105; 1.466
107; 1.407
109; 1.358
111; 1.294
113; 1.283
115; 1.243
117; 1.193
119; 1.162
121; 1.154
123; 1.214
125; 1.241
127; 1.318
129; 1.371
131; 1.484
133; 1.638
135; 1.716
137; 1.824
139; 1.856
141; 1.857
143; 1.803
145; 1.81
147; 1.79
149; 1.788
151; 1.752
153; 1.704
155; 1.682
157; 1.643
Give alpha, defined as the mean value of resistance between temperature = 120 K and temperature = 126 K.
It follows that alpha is 1.2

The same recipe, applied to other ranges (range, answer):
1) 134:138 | 1.77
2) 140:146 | 1.82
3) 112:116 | 1.26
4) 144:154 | 1.77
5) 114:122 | 1.19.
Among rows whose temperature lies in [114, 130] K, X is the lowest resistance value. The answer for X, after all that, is 1.154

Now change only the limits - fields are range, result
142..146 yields 1.803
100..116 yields 1.243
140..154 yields 1.704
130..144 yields 1.484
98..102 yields 1.494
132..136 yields 1.638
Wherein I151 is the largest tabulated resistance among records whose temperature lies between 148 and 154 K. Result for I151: 1.788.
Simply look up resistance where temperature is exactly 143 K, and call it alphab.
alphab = 1.803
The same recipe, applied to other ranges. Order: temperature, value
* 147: 1.79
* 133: 1.638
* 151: 1.752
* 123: 1.214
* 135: 1.716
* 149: 1.788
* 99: 1.503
